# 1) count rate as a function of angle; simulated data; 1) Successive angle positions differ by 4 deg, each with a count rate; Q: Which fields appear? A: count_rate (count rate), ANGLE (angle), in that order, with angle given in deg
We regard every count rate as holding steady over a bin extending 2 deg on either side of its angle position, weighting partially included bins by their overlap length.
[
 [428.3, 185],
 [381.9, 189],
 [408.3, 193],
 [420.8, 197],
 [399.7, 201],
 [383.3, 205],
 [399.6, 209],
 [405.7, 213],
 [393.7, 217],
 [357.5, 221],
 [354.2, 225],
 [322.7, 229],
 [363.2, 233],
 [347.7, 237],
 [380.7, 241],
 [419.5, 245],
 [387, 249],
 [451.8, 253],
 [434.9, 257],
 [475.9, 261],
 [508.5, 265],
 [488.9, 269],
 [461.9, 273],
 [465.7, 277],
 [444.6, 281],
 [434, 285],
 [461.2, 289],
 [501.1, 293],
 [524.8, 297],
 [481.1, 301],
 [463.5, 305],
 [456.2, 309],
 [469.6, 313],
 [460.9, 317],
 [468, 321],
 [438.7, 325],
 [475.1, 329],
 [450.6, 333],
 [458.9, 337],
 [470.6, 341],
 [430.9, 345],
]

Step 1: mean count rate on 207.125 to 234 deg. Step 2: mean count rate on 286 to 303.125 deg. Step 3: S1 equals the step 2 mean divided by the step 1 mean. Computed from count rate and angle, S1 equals 1.32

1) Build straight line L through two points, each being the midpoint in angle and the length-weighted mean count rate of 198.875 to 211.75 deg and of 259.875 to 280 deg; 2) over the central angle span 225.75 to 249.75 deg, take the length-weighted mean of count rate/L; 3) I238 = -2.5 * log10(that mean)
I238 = 0.19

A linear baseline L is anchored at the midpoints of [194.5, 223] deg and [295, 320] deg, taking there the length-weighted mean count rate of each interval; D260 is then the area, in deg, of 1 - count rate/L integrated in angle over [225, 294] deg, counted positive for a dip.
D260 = 1.30 deg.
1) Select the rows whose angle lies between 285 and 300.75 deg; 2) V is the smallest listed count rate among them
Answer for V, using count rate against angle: 434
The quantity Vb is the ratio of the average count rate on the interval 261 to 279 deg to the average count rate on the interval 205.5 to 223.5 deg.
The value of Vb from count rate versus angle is 1.24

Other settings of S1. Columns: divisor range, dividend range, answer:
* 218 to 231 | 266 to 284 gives 1.34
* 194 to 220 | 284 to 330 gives 1.18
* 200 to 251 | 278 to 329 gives 1.24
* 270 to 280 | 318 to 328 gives 0.98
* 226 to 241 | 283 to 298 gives 1.36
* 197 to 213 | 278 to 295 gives 1.15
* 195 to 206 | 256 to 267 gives 1.18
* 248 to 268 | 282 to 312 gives 1.04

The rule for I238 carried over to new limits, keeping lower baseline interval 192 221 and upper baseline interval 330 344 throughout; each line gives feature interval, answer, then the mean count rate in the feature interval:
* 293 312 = -0.09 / 483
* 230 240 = 0.16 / 355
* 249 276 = -0.10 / 464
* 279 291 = -0.03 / 447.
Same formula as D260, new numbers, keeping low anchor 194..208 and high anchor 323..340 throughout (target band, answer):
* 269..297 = -2.03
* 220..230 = 1.60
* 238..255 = 0.60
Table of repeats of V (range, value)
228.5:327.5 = 322.7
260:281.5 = 444.6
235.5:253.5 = 347.7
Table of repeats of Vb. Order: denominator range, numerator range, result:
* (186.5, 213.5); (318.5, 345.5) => 1.14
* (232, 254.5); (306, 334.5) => 1.18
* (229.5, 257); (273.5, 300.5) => 1.21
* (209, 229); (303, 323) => 1.24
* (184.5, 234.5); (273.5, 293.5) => 1.19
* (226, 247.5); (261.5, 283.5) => 1.29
